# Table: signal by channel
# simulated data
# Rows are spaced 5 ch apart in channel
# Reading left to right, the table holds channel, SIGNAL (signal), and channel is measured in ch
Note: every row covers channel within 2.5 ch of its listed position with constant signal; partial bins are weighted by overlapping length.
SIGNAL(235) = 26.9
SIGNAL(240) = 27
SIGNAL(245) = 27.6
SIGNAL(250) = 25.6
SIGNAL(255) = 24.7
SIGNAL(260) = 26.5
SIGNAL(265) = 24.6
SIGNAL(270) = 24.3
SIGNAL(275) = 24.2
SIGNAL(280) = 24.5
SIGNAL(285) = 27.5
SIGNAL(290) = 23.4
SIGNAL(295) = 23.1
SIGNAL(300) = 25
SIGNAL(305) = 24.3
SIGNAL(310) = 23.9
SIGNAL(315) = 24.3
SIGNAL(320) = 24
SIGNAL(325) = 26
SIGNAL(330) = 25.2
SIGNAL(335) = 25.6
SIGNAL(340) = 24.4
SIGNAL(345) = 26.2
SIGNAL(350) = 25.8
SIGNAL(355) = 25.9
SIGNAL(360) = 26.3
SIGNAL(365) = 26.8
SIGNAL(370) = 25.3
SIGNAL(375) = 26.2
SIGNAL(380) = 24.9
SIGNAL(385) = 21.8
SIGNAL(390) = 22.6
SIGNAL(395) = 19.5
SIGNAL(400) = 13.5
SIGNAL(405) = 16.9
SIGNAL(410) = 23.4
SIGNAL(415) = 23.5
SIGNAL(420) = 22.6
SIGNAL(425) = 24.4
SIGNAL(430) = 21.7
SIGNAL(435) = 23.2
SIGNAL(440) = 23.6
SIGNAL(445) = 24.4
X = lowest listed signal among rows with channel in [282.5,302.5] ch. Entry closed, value 23.1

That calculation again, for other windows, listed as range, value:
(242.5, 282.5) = 24.2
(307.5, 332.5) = 23.9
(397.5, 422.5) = 13.5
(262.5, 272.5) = 24.3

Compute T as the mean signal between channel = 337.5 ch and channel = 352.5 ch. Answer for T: 25.5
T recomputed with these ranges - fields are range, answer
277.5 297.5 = 24.6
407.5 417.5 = 23.4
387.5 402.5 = 18.5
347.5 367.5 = 26.2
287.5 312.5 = 23.9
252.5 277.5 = 24.9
